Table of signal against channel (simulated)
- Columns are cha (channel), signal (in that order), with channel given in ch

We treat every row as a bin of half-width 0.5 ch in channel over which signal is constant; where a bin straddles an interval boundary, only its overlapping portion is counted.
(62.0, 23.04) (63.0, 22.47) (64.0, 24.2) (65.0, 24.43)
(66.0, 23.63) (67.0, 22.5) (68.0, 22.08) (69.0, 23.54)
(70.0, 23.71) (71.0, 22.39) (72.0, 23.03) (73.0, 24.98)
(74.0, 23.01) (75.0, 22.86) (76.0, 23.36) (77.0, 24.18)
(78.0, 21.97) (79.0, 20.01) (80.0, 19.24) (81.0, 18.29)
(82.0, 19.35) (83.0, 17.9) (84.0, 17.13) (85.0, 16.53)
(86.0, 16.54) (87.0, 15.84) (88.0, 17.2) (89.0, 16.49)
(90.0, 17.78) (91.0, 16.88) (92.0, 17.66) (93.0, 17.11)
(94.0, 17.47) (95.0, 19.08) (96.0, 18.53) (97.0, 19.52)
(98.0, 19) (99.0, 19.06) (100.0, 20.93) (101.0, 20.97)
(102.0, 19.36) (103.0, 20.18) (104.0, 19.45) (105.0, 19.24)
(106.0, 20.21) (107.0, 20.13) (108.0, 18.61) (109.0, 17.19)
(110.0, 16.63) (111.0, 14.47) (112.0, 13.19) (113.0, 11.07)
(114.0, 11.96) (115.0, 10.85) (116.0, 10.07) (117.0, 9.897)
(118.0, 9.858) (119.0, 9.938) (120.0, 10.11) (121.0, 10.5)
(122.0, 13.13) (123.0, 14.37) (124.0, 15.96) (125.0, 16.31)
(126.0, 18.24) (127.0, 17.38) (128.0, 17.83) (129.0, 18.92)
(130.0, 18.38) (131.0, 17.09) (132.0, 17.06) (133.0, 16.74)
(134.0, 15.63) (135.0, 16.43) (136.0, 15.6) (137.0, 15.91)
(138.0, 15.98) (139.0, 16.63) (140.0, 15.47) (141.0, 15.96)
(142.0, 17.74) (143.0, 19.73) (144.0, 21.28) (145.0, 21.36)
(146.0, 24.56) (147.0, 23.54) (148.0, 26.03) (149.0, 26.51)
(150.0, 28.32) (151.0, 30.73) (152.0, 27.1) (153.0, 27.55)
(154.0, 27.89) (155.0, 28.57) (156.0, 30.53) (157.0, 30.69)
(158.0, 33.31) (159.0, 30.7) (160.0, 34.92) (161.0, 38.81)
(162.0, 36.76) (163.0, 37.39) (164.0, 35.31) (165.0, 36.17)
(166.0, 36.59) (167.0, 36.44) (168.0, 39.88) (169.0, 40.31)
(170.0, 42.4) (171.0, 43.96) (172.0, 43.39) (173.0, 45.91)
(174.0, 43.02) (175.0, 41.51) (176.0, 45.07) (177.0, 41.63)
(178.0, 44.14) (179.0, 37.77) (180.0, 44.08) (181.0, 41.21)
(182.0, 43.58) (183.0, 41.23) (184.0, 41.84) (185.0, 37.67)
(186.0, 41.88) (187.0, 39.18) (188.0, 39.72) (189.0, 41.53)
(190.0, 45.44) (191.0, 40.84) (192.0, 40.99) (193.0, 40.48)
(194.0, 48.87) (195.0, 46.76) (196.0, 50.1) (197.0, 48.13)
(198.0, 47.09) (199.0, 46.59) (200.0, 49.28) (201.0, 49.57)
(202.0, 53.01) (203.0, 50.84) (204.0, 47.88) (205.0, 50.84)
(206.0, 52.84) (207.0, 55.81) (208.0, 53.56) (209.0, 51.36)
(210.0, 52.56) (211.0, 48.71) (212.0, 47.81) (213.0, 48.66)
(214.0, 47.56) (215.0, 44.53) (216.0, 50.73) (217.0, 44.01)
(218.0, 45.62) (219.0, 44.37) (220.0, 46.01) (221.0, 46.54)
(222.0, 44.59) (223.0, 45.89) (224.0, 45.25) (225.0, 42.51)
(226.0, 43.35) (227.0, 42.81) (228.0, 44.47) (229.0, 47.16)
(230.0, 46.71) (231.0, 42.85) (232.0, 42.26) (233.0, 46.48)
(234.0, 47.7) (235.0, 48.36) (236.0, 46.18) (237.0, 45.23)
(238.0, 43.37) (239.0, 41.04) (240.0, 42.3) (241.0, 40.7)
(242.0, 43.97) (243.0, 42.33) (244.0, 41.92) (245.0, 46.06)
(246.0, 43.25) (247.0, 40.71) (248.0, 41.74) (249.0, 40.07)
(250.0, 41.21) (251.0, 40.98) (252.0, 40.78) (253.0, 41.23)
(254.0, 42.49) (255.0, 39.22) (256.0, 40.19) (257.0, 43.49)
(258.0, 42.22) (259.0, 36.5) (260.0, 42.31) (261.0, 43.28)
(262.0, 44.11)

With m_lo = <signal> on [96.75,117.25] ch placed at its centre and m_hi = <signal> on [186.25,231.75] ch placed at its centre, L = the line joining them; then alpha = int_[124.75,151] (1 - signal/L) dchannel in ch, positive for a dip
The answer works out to 6.8 ch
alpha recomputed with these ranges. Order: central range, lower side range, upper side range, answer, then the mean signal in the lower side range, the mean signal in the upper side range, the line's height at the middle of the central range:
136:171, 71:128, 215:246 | 0.58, 17.4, 44.7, 28.6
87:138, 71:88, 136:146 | 7.38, 20.2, 18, 19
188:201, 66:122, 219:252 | -3.24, 18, 43.8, 36.3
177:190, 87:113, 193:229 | -0.29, 18.1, 47.8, 40.5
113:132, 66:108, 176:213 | 9.79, 19.9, 46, 28.5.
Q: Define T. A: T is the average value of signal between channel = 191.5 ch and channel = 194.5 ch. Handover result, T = 43.4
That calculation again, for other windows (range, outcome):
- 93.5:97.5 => 18.6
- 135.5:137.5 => 15.8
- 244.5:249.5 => 42.4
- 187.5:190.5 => 42.2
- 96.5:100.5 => 19.6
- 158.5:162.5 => 35.3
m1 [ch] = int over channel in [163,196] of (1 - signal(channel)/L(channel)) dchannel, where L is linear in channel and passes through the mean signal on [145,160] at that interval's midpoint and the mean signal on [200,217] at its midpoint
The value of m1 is -2.5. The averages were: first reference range 28.3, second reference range 50.2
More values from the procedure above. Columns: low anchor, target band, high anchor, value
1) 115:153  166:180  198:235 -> -4.41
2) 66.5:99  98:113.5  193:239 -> 4.03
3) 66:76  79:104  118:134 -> 2.26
